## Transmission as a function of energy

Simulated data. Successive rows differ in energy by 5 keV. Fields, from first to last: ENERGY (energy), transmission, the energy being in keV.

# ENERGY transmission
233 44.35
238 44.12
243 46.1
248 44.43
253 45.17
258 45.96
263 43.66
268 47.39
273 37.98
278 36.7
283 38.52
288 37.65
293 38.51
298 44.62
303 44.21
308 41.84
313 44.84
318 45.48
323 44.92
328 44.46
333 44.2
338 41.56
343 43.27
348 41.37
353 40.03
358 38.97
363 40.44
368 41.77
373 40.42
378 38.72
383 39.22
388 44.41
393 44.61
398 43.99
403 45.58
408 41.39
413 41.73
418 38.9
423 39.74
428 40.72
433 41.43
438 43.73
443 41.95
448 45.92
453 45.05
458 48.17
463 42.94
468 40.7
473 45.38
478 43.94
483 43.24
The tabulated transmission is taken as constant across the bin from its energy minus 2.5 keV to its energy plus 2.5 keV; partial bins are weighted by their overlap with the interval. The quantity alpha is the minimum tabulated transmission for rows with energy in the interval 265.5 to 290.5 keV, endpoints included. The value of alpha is 36.7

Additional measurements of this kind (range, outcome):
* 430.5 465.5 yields 41.43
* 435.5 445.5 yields 41.95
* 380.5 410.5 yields 39.22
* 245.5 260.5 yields 44.43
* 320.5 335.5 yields 44.2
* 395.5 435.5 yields 38.9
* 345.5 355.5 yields 40.03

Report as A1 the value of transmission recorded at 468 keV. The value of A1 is 40.7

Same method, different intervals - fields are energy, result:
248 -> 44.43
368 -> 41.77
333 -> 44.2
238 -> 44.12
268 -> 47.39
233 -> 44.35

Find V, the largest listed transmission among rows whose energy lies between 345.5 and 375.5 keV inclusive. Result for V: 41.77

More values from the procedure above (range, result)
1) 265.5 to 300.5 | 47.39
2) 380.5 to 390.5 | 44.41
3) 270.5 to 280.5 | 37.98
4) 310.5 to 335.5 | 45.48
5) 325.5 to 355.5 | 44.46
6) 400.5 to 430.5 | 45.58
